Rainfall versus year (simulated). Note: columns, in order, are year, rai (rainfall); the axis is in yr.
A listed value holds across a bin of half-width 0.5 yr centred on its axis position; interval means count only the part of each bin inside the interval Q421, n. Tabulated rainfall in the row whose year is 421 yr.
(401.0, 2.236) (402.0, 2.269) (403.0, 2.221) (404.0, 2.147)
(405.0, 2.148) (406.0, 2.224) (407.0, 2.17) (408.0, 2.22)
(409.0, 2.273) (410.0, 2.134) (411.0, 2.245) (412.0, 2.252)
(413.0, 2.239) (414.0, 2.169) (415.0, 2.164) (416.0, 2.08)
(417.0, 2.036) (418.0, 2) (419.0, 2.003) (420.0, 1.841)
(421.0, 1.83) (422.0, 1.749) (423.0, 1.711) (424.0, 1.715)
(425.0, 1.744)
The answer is 1.83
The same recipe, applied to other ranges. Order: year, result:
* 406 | 2.224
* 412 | 2.252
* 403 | 2.221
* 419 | 2.003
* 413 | 2.239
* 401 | 2.236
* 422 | 1.749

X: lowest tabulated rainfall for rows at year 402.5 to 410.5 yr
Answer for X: 2.134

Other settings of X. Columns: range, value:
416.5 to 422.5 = 1.749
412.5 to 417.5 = 2.036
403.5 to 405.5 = 2.147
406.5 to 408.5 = 2.17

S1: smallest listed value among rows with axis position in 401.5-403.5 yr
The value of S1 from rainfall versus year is 2.221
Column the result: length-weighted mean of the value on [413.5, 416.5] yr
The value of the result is 2.14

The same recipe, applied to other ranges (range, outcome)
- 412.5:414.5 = 2.2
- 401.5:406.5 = 2.2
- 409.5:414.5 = 2.21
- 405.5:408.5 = 2.2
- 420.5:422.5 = 1.79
